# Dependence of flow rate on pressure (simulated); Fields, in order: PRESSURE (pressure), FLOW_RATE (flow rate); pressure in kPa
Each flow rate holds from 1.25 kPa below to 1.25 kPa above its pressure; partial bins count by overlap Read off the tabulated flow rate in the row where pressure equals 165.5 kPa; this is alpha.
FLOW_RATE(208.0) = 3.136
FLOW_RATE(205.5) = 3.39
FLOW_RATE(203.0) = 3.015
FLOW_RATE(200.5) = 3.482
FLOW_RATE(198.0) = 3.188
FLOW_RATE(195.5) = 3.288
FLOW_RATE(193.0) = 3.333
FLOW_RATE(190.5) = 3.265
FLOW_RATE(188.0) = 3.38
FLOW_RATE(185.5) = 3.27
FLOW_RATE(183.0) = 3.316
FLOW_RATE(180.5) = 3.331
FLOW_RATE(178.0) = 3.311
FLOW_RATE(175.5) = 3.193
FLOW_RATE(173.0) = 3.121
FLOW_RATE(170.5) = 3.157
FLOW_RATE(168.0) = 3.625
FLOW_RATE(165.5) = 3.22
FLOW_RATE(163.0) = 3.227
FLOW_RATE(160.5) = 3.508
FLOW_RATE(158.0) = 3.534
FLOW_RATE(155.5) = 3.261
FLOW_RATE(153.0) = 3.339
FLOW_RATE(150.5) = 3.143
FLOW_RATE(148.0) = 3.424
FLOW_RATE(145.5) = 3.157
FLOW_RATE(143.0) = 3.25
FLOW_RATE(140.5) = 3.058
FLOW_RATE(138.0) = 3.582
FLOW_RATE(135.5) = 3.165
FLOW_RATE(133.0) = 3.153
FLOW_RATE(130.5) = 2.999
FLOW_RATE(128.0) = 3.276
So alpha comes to 3.22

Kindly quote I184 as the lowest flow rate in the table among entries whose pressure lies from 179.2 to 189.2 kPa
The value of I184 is 3.27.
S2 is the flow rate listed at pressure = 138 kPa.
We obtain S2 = 3.582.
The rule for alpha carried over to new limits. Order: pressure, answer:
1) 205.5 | 3.39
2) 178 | 3.311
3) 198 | 3.188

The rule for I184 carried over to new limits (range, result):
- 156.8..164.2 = 3.227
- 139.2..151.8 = 3.058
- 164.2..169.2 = 3.22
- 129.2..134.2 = 2.999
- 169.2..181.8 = 3.121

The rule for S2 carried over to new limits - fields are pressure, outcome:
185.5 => 3.27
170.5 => 3.157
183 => 3.316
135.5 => 3.165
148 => 3.424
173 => 3.121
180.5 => 3.331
